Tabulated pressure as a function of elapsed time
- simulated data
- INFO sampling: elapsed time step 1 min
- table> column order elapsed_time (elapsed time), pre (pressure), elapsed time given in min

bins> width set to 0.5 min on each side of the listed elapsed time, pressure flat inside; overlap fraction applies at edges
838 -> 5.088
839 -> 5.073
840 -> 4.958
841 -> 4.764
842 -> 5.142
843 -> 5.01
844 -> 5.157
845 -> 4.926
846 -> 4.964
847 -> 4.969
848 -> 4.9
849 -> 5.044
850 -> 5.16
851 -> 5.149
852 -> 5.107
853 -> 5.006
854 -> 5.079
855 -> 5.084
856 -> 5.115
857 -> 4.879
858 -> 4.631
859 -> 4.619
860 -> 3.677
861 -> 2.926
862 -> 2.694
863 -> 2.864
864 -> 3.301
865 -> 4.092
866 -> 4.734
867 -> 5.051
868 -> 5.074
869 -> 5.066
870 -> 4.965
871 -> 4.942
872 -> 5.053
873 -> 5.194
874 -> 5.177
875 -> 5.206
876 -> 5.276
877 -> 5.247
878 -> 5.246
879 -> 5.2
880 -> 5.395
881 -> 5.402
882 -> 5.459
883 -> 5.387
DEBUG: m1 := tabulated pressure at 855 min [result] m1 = 5.084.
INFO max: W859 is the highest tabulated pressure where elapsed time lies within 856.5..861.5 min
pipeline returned 4.879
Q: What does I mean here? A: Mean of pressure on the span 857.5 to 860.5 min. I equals 4.31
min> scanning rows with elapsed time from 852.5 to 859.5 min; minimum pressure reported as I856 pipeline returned 4.619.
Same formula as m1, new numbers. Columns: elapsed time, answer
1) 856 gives 5.115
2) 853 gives 5.006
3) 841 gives 4.764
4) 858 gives 4.631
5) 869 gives 5.066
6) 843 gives 5.01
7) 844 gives 5.157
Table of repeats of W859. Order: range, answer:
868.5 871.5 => 5.066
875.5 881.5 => 5.402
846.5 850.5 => 5.16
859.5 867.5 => 5.051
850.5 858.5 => 5.149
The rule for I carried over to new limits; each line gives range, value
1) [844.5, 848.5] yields 4.94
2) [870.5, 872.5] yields 5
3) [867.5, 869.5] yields 5.07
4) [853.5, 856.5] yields 5.09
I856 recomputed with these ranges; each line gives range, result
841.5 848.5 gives 4.9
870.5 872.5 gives 4.942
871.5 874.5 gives 5.053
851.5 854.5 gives 5.006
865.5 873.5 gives 4.734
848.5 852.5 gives 5.044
